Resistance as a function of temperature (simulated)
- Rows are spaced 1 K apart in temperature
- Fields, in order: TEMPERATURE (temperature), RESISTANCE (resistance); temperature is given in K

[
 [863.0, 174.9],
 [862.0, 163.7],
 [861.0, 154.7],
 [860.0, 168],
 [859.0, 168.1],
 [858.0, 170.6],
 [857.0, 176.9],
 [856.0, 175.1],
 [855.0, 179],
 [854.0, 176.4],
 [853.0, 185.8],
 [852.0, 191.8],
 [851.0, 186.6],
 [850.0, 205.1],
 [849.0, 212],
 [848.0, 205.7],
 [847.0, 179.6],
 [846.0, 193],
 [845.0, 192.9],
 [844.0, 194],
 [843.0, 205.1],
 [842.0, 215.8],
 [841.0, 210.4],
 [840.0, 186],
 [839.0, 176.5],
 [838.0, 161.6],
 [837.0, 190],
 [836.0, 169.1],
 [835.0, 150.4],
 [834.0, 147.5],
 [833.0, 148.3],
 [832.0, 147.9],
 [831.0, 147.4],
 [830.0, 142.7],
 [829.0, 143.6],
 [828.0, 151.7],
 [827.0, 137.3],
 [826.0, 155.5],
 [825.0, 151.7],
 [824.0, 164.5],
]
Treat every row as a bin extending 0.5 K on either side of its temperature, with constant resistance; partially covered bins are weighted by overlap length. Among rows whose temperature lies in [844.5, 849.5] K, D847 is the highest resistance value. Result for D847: 212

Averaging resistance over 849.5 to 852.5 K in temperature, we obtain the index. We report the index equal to 194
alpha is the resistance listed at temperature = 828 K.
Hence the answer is 151.7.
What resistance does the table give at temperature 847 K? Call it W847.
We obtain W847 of 179.6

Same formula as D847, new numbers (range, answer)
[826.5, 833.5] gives 151.7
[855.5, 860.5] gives 176.9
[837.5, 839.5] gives 176.5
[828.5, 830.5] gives 143.6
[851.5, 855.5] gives 191.8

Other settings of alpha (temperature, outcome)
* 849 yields 212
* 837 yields 190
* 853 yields 185.8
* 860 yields 168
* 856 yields 175.1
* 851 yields 186.6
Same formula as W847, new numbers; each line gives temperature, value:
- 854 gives 176.4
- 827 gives 137.3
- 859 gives 168.1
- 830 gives 142.7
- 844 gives 194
